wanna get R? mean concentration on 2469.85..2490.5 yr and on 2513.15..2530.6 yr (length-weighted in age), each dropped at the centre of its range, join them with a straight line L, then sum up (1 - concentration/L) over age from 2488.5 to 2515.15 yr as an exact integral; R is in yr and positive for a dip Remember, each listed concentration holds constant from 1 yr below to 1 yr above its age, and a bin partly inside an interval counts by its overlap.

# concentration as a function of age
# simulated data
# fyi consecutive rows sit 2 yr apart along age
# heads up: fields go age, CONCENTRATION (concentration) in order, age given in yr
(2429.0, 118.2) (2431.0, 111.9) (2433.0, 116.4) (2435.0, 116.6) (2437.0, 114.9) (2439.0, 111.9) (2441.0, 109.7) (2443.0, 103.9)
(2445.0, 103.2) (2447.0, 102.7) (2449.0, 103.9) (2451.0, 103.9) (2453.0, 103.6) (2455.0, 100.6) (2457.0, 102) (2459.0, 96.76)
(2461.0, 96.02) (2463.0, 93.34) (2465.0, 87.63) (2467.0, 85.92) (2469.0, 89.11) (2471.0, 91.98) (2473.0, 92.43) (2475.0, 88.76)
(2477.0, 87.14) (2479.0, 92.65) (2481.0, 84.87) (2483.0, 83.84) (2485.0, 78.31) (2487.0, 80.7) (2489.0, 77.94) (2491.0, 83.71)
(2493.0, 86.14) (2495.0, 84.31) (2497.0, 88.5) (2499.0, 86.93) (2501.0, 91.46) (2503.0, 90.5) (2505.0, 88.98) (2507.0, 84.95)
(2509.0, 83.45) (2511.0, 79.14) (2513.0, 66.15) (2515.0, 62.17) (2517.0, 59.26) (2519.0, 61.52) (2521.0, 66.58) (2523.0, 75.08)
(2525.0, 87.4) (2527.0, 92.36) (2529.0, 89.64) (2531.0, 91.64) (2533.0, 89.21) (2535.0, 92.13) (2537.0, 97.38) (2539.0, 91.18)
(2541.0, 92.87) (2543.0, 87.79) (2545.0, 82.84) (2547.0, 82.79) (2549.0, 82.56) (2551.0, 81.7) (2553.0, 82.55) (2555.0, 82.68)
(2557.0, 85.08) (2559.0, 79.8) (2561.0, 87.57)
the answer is -1.1 yr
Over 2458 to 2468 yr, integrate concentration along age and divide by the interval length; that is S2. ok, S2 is 91.9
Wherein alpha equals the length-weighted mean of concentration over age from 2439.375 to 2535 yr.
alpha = 88.1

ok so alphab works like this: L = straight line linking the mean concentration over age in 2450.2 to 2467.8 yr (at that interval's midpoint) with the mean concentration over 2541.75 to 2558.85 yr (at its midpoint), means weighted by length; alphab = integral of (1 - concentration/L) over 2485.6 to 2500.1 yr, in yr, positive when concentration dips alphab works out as 1.24 yr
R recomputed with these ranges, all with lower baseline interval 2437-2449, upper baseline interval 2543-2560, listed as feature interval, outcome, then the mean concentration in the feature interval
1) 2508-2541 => 2.9 yr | 80.6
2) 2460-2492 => 4.0 yr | 87.1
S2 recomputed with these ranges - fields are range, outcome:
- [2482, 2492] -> 80.9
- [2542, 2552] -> 83.5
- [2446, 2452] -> 104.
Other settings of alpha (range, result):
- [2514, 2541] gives 81.6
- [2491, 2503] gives 87.4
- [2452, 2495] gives 89.6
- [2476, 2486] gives 85.4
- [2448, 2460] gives 102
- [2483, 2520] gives 79.8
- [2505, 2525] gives 72.6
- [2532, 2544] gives 91.8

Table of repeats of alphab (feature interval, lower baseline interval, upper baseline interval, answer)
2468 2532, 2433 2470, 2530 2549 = 8.3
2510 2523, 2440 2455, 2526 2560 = 3.6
